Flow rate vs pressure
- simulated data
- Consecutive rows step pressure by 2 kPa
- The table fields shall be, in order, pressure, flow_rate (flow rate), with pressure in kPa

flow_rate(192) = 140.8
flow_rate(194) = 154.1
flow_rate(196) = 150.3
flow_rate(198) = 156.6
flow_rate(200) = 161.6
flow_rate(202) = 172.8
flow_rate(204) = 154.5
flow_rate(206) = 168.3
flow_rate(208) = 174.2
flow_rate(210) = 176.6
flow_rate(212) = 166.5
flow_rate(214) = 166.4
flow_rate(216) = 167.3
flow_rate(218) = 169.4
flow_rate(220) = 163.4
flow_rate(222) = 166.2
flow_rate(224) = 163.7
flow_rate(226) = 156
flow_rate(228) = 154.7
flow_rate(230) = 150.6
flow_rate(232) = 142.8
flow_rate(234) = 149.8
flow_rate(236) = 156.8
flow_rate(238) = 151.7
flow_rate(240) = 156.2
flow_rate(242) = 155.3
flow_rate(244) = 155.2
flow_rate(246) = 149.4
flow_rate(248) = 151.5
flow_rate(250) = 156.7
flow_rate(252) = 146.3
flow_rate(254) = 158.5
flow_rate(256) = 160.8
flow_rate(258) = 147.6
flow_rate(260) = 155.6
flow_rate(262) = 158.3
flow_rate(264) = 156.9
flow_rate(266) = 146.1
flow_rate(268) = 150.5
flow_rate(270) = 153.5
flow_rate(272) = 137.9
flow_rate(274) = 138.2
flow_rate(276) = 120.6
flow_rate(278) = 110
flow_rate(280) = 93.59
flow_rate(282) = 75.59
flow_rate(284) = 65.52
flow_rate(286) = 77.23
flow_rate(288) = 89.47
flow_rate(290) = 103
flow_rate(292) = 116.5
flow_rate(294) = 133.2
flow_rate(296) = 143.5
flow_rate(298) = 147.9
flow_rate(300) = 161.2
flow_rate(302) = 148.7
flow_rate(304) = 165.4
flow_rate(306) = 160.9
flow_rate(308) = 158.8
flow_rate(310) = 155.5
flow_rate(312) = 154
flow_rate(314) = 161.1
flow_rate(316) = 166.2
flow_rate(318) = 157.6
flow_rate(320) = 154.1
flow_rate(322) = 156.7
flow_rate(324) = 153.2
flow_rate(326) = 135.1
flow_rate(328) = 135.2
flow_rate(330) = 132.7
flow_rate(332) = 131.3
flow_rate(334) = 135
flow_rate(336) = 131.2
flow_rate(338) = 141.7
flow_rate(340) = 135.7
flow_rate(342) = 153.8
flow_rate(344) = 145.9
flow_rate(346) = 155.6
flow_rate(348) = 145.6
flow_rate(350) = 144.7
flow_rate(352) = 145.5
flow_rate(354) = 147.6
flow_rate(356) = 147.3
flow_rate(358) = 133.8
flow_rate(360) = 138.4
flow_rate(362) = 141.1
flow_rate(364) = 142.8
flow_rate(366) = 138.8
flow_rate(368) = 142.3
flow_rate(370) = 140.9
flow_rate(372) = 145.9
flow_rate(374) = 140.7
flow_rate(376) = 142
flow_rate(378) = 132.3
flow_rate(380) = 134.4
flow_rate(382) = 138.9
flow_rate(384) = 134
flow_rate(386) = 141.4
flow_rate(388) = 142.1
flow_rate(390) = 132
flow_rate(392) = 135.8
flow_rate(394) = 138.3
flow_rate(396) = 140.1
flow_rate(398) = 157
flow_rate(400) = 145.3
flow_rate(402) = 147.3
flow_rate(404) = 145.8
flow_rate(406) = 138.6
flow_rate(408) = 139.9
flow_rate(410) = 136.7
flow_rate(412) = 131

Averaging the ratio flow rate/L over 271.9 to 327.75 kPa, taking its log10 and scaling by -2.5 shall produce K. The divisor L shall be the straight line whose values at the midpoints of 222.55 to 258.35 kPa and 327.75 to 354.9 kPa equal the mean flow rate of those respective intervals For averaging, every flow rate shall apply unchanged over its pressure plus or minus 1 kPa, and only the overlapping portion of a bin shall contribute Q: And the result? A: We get 0.10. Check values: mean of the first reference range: 154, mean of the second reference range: 142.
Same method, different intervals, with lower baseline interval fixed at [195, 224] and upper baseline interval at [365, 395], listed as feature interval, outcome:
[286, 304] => 0.173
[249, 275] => 0.041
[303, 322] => -0.070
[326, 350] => 0.037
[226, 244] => 0.060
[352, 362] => 0.001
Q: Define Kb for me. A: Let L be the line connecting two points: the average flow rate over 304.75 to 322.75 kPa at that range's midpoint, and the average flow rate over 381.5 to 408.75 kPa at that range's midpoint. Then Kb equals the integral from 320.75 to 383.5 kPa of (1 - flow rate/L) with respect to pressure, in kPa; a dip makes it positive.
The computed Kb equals 3.7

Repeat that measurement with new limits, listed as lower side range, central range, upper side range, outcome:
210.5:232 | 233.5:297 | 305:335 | 8.9 kPa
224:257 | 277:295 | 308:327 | 6.8 kPa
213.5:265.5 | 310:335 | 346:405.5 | -0.1 kPa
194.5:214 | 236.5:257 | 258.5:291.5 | -2.4 kPa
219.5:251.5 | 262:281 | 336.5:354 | 2.1 kPa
